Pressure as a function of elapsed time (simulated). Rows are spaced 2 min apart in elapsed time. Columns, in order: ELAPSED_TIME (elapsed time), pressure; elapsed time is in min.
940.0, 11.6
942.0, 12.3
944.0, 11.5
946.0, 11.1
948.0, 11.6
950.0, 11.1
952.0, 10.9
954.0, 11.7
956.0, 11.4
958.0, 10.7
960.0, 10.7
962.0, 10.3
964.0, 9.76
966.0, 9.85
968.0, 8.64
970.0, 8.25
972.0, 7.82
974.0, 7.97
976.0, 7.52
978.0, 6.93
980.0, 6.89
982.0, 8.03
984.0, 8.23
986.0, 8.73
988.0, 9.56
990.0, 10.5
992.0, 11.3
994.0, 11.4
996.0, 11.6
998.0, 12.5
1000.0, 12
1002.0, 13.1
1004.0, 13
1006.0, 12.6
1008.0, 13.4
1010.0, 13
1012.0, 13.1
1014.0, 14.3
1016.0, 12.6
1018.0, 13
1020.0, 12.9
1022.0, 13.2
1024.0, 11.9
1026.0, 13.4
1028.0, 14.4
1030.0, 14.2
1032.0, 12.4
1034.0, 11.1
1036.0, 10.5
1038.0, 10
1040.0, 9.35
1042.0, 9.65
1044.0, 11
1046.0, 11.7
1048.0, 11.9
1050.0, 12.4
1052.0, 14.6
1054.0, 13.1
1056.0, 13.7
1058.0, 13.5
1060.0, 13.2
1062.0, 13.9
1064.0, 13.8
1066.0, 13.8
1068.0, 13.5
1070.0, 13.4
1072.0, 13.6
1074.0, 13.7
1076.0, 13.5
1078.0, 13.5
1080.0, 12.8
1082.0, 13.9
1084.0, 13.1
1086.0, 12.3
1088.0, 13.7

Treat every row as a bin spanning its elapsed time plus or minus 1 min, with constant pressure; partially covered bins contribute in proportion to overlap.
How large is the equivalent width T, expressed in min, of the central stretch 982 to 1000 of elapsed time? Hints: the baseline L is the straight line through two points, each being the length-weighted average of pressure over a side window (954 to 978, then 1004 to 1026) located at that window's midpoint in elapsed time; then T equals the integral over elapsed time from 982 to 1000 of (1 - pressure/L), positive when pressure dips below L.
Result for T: 1.3 min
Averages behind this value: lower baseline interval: 9.35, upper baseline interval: 13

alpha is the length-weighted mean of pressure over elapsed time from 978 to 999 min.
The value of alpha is 9.73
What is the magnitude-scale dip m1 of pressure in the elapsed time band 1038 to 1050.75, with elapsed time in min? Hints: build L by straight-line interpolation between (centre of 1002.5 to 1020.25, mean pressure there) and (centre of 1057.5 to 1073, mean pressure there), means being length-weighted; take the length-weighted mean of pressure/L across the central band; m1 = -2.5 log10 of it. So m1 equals 0.23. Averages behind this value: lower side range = 13.1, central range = 10.9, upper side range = 13.6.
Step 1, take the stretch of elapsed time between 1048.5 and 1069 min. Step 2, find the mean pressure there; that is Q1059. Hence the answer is 13.5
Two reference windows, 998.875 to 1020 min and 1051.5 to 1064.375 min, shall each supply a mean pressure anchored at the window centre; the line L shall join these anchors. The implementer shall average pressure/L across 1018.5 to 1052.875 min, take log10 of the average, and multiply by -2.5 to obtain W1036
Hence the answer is 0.11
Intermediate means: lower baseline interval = 13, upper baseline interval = 13.6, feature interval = 12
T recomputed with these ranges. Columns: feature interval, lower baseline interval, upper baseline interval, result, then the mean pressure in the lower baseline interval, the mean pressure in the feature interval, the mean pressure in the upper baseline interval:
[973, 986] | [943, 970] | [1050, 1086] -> 4.1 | 10.6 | 7.68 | 13.5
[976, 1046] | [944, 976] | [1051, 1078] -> 2.5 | 10.1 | 11.4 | 13.6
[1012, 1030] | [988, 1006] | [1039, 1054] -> -2.4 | 11.8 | 13.3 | 11.6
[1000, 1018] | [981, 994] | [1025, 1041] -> -4.1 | 9.55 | 13.1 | 11.9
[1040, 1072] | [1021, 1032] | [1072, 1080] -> 1.5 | 13.3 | 12.8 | 13.5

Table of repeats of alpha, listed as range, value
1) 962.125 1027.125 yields 10.8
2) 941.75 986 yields 9.62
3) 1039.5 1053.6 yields 11.7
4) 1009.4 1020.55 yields 13.2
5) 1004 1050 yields 12.3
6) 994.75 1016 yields 12.8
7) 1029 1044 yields 11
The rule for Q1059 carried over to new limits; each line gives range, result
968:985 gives 7.76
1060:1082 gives 13.5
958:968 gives 10.1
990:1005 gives 12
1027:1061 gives 12.2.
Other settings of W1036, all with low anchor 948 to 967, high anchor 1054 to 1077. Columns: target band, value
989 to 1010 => -0.03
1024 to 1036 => -0.01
